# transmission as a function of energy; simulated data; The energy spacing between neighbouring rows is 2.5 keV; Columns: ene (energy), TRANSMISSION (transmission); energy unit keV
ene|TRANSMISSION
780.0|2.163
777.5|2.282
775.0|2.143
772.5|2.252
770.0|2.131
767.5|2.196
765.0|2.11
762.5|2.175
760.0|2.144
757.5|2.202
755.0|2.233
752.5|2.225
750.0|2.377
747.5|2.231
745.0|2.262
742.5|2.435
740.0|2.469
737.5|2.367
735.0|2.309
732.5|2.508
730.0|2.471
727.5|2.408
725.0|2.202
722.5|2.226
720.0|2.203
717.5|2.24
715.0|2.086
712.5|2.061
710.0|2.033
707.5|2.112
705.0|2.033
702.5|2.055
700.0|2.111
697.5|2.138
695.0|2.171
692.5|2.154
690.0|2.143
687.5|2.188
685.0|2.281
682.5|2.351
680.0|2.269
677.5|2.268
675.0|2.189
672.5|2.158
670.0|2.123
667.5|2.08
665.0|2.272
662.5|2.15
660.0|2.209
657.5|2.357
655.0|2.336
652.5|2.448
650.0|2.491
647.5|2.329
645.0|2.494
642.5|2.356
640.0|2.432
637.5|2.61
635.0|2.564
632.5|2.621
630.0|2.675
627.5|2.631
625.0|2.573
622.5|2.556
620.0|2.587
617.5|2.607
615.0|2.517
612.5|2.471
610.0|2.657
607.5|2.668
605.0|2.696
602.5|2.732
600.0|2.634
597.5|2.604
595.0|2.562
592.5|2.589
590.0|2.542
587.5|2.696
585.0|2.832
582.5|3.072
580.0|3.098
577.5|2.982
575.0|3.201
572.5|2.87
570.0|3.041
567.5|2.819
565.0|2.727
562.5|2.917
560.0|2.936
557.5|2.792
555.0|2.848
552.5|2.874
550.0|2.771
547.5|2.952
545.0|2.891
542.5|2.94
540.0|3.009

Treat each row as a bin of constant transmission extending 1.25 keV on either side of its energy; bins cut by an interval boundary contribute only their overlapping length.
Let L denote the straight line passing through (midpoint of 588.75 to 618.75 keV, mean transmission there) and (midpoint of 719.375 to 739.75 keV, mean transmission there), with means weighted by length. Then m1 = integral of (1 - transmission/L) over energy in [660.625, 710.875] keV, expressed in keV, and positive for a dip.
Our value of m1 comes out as 5.61 keV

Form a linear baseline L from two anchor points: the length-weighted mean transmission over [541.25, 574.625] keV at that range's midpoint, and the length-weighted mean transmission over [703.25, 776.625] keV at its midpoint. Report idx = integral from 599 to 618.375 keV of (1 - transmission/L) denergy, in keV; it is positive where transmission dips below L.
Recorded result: 0.6 keV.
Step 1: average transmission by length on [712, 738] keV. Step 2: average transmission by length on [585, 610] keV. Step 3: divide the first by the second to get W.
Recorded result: 0.86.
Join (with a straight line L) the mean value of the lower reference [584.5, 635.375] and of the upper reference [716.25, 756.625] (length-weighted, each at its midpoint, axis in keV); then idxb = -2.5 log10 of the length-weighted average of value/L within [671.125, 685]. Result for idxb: 0.10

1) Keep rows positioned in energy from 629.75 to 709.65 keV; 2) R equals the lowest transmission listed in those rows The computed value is 2.033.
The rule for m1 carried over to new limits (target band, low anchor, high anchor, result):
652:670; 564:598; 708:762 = 2.09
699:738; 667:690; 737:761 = 0.82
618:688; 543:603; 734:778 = 5.40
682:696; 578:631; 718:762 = 1.35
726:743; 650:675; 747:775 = -1.57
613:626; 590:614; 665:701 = -0.19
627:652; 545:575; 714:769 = 0.98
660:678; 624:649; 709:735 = 1.83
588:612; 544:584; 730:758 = 1.52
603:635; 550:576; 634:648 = -0.22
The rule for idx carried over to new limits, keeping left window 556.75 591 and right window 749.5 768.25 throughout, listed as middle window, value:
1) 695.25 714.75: 2.61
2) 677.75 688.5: 0.92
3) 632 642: 0.47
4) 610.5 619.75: 0.66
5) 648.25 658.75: 0.79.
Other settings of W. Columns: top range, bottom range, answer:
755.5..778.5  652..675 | 0.98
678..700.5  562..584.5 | 0.74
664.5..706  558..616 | 0.78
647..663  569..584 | 0.77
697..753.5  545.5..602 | 0.79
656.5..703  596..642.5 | 0.85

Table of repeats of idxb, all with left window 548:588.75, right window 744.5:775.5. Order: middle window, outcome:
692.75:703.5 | 0.15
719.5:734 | -0.01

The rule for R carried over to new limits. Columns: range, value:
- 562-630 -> 2.471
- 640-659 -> 2.329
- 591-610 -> 2.562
